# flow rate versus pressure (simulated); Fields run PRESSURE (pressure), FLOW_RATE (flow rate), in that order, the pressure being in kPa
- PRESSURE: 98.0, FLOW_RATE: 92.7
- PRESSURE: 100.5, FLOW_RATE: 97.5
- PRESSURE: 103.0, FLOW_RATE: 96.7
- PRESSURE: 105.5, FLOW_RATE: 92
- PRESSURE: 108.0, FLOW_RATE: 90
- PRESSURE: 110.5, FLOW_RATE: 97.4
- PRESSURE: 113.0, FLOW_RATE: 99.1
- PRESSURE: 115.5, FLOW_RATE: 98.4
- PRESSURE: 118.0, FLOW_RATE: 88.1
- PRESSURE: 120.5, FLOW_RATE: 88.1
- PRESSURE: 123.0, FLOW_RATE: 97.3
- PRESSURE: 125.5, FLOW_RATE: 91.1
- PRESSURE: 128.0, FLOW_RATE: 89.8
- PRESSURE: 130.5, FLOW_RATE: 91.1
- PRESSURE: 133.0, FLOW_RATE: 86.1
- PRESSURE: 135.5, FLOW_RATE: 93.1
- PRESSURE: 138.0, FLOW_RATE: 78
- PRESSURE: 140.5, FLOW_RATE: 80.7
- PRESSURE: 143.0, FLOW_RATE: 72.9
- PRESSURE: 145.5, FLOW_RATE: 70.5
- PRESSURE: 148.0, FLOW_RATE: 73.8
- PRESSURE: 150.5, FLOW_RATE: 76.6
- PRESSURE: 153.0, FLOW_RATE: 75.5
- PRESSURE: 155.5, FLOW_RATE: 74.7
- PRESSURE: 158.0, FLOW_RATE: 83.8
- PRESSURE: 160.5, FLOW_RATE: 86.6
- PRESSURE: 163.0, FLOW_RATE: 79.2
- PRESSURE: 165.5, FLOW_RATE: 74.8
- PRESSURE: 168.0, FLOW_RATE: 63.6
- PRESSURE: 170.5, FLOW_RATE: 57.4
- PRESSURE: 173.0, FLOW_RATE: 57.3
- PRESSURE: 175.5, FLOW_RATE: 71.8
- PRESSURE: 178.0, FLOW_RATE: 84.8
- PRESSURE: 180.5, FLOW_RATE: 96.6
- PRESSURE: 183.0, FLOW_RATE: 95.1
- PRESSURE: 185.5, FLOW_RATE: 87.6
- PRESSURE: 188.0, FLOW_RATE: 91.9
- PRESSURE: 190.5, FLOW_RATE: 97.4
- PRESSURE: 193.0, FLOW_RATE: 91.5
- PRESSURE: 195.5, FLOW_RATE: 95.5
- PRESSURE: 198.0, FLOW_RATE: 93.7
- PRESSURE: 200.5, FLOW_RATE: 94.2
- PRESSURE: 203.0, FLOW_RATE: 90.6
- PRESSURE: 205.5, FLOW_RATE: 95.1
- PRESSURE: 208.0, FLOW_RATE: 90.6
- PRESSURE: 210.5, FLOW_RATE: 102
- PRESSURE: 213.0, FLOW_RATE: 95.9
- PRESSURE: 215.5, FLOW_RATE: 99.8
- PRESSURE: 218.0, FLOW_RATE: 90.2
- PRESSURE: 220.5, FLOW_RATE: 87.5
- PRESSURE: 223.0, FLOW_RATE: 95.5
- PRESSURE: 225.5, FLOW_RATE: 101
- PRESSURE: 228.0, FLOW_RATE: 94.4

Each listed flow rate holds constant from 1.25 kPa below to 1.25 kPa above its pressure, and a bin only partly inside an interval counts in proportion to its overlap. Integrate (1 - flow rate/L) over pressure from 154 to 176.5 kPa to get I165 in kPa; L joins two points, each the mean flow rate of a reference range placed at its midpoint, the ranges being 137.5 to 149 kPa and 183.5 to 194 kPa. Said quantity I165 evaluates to 3.0 kPa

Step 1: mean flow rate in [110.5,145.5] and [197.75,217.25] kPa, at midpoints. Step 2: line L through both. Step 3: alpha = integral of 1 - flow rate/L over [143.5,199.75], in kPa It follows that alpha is 6.9 kPa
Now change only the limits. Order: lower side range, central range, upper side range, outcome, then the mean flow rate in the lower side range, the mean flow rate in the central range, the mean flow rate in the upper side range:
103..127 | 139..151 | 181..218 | 2.4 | 93.6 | 74.9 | 94.3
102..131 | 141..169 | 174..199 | 4.8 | 93.3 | 75.9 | 90.2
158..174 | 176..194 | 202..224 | -2.4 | 71.1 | 91.3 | 94.2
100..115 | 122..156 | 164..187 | 1.8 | 95.5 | 82.3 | 76.8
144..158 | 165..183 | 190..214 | 2.2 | 75.1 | 73.8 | 94.6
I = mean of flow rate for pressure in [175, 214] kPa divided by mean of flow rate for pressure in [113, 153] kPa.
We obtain 1.09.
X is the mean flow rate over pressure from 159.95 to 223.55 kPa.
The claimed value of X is 87.1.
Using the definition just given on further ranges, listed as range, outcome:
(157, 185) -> 77.6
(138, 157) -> 75.3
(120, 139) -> 89.5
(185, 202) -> 93.3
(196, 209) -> 93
